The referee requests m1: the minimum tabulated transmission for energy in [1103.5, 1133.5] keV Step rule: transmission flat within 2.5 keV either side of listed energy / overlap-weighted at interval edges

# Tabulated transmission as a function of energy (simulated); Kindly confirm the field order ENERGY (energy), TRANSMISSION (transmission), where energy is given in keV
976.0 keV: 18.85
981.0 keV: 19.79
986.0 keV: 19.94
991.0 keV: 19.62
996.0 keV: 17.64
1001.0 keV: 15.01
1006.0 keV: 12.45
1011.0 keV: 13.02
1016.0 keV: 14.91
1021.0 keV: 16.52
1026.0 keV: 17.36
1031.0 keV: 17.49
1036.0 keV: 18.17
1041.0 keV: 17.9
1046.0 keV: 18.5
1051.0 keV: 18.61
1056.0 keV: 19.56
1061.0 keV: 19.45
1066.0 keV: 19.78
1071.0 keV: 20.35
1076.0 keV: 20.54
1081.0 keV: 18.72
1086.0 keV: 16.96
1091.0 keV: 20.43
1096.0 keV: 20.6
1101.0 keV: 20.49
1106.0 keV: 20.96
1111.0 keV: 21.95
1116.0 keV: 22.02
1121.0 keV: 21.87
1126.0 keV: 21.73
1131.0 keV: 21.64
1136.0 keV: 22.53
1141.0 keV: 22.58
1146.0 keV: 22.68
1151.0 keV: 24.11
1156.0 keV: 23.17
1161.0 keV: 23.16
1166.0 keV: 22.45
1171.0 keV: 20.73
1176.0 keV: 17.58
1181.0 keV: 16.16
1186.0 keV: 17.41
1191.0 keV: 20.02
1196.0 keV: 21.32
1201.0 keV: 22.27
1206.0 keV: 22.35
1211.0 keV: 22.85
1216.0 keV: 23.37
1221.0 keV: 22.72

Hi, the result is 20.96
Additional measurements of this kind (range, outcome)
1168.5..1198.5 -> 16.16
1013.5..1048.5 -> 14.91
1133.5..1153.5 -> 22.53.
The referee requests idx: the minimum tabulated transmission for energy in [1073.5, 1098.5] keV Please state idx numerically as 16.96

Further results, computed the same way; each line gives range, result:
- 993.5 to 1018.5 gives 12.45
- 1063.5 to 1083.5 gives 18.72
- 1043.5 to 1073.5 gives 18.5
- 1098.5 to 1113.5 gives 20.49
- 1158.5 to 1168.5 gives 22.45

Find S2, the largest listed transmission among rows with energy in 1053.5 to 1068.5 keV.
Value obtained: 19.78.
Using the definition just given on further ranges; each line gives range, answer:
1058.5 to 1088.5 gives 20.54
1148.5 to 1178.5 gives 24.11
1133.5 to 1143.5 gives 22.58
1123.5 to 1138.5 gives 22.53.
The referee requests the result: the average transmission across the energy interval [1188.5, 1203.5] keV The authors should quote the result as 21.2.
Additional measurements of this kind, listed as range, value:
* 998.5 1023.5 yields 14.4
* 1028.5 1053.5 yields 18.1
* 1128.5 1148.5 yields 22.4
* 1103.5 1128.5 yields 21.7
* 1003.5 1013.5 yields 12.7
